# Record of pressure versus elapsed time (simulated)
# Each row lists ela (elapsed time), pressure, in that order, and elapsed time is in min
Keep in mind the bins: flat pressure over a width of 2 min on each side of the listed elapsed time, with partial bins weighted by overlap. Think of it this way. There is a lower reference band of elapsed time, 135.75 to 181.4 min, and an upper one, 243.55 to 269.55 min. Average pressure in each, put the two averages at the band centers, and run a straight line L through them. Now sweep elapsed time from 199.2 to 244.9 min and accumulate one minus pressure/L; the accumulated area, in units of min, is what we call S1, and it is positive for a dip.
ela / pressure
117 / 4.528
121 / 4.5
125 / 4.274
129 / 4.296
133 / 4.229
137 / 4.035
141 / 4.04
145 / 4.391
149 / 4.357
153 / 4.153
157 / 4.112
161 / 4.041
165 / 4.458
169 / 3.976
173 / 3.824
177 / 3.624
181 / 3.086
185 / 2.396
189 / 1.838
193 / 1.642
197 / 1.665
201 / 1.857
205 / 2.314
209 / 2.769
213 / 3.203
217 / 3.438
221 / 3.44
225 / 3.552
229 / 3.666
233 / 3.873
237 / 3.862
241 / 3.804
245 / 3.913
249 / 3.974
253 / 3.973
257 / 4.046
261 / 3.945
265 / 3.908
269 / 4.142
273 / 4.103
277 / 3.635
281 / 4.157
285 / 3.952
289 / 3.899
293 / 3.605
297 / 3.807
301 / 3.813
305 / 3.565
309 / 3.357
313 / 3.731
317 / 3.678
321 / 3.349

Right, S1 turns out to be 8.1 min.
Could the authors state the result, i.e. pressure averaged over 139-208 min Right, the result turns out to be 3.27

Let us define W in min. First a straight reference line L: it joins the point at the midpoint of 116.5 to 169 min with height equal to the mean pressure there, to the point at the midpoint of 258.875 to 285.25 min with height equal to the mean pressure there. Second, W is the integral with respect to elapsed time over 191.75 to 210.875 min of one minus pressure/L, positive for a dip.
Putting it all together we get 9.6 min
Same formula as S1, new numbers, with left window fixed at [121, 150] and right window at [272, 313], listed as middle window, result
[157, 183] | 1.81 min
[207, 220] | 2.76 min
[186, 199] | 7.37 min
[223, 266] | 0.61 min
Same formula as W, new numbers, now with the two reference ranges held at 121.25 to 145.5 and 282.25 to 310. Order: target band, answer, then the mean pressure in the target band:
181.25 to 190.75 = 4.12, 2.3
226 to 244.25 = 0.58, 3.8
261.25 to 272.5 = -0.58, 4.02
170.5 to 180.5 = 1.11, 3.64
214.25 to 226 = 1.51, 3.45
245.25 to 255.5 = -0.24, 3.97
